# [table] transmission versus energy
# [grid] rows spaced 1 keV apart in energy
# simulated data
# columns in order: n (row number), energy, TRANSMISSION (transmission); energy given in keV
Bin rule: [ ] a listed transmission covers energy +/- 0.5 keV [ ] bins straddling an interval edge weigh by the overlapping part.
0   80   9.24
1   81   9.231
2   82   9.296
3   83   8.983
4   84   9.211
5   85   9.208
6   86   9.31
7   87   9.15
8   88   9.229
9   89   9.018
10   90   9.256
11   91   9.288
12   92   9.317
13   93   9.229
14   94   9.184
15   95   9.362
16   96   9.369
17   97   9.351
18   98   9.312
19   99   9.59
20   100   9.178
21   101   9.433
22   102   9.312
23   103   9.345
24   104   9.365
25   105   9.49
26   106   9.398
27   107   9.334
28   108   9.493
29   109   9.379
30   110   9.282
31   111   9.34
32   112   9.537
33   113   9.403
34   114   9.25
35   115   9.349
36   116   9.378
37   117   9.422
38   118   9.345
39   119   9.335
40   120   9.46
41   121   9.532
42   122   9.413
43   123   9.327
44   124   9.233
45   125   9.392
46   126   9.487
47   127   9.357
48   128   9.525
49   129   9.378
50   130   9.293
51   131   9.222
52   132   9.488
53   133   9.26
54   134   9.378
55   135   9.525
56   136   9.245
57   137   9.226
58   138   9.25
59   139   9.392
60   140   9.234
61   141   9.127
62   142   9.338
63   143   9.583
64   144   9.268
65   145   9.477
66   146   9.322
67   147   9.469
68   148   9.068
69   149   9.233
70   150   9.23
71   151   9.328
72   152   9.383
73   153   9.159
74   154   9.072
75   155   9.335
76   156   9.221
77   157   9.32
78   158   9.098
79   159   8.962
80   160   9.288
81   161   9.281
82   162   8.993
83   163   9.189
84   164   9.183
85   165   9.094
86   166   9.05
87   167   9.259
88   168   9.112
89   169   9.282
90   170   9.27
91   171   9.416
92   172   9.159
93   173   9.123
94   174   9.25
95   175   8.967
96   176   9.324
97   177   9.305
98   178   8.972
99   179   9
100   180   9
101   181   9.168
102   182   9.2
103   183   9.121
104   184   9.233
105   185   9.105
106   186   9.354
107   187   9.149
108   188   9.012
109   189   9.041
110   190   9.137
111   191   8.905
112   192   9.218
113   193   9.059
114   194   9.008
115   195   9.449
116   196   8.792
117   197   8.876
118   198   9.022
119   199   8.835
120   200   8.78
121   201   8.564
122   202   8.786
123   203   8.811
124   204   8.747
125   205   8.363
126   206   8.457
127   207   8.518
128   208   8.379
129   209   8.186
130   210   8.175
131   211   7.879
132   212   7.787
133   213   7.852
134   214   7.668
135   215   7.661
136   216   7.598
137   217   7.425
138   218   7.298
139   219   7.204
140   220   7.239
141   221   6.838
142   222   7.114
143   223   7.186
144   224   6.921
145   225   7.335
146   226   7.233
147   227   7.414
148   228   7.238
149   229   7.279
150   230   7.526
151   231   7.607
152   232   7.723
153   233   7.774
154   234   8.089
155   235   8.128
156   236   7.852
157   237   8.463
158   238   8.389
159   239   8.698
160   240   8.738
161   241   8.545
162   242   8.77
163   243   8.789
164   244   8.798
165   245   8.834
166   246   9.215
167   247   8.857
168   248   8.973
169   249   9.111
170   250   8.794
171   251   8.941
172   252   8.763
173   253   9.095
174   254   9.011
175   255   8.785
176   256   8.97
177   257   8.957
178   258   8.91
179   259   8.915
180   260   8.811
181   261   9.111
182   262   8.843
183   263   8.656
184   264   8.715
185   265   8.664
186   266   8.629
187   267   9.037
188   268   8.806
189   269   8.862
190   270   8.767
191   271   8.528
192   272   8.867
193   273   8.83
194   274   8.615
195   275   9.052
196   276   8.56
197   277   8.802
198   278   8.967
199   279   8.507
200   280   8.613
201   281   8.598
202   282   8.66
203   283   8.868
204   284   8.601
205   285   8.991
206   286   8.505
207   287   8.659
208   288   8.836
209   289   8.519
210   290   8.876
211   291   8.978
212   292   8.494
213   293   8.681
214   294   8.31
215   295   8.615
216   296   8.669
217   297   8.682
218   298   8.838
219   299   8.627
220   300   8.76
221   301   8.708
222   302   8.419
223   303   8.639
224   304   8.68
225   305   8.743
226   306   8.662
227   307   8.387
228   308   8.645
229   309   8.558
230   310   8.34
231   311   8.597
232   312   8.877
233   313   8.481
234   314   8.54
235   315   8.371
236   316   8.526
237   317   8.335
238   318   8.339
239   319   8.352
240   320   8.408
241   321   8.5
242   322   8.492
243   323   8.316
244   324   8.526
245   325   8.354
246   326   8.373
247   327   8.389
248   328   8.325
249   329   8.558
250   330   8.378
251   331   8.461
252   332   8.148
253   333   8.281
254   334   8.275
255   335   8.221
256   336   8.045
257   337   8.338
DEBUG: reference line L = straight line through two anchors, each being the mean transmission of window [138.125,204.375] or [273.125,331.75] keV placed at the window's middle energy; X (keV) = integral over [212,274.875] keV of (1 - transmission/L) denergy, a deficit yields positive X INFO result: 3.8 keV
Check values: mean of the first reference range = 9.15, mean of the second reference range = 8.59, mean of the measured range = 8.3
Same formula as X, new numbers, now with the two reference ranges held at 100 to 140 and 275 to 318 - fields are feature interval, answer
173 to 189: 0.0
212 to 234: 3.8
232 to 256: 0.5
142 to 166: 0.0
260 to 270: 0.0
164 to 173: 0.0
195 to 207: 0.4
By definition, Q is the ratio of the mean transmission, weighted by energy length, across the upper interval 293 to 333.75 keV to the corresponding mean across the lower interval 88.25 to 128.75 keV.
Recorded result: 0.91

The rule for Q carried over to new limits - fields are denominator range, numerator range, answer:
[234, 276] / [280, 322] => 0.98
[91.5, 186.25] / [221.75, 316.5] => 0.92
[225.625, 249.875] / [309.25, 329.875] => 1.02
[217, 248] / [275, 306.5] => 1.10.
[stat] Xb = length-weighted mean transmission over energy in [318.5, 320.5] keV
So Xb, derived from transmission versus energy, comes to 8.38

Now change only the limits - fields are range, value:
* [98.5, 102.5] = 9.38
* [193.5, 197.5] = 9.03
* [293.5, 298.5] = 8.62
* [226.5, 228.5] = 7.33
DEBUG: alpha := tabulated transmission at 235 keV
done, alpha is 8.128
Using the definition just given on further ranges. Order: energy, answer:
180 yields 9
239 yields 8.698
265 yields 8.664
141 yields 9.127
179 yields 9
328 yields 8.325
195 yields 9.449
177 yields 9.305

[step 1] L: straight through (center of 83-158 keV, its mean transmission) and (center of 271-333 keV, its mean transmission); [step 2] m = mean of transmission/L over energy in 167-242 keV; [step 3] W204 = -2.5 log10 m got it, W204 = 0.07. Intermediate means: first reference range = 9.32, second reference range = 8.59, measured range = 8.43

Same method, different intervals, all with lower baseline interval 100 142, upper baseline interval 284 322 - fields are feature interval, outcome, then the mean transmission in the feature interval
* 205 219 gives 0.14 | 7.9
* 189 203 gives 0.01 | 8.95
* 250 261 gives -0.02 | 8.92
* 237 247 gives 0.01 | 8.74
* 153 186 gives 0.00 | 9.17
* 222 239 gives 0.16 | 7.65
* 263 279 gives 0.00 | 8.77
